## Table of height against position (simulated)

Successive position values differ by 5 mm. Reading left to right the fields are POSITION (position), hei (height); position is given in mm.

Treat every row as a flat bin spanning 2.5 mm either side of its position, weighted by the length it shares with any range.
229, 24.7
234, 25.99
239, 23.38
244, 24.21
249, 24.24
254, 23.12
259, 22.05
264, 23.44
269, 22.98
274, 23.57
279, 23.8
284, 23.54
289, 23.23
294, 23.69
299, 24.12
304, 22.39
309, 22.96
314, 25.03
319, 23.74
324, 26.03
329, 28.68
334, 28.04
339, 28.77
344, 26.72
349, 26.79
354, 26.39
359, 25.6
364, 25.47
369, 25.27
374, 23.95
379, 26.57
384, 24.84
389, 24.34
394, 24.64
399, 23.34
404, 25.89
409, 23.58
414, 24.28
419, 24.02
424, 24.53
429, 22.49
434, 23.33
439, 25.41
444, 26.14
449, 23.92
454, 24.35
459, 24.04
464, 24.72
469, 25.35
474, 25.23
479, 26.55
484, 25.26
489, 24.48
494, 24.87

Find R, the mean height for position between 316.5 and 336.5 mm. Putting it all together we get 26.6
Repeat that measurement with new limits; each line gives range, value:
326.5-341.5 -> 28.5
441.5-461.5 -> 24.6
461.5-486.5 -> 25.4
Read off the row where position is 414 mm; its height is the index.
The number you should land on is 24.28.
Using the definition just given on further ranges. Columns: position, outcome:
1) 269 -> 22.98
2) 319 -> 23.74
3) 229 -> 24.7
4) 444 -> 26.14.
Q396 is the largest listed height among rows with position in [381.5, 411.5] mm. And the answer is 25.89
